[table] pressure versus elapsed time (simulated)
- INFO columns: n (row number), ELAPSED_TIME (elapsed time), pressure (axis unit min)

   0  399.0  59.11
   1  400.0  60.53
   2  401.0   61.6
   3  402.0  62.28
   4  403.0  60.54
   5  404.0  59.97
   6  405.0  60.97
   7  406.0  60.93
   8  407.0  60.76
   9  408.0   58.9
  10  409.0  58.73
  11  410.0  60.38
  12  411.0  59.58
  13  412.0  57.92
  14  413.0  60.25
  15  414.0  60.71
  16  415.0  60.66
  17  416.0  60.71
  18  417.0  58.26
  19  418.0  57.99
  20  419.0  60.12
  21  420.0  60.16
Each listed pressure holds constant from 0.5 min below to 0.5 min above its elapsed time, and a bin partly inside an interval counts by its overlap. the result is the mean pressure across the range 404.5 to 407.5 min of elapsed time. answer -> 60.9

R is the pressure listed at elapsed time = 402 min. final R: 62.28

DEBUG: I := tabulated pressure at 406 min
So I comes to 60.93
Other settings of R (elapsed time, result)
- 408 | 58.9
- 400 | 60.53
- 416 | 60.71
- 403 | 60.54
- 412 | 57.92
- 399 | 59.11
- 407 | 60.76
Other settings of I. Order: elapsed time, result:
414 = 60.71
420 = 60.16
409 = 58.73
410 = 60.38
